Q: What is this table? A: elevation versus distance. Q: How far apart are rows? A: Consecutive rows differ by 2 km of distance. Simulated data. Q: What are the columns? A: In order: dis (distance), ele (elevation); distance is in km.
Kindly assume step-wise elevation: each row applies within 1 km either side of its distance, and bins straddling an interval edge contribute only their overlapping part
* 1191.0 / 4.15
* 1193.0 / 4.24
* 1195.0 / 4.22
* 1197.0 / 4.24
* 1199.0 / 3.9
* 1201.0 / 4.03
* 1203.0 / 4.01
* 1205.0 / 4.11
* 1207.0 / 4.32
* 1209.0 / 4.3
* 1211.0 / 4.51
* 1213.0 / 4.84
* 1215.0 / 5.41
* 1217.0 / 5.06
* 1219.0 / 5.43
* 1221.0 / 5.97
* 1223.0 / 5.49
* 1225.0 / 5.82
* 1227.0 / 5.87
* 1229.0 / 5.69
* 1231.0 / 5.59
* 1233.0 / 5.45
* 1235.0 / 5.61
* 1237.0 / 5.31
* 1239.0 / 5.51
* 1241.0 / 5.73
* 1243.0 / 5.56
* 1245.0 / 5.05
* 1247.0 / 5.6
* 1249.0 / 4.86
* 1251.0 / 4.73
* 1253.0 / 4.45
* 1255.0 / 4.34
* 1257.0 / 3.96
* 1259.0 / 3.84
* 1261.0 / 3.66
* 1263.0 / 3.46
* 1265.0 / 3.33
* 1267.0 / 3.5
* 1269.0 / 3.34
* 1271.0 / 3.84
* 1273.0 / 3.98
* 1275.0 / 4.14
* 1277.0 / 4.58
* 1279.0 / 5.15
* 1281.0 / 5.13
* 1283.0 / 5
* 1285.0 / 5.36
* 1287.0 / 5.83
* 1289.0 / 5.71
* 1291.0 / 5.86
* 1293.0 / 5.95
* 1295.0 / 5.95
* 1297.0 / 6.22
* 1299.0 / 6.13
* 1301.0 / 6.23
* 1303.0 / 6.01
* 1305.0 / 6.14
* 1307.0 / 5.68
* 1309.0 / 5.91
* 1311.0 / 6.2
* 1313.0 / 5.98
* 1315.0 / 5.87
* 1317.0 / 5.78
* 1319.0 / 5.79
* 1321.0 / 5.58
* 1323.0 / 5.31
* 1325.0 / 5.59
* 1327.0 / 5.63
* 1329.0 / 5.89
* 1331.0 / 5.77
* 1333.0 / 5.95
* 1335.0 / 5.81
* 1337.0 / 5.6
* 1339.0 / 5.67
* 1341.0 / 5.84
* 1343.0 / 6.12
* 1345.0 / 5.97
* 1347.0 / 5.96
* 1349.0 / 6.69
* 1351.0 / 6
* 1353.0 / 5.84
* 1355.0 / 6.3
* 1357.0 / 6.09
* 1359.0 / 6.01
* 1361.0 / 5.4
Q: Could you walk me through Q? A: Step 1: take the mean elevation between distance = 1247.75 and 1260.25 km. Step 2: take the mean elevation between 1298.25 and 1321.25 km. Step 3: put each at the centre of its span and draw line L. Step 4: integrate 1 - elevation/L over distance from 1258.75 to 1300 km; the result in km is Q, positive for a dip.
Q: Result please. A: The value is 2.9 km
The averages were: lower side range 4.37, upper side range 5.95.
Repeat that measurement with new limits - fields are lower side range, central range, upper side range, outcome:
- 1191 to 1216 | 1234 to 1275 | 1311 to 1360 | 3.6 km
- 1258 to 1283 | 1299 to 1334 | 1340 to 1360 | -4.4 km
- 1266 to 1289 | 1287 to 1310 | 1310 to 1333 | -3.7 km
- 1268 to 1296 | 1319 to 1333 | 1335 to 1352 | 0.1 km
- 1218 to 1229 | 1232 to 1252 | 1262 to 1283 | -0.9 km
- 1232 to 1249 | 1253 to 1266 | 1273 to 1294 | 3.7 km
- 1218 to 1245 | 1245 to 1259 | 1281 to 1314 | 2.6 km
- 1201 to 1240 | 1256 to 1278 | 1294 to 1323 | 7.0 km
